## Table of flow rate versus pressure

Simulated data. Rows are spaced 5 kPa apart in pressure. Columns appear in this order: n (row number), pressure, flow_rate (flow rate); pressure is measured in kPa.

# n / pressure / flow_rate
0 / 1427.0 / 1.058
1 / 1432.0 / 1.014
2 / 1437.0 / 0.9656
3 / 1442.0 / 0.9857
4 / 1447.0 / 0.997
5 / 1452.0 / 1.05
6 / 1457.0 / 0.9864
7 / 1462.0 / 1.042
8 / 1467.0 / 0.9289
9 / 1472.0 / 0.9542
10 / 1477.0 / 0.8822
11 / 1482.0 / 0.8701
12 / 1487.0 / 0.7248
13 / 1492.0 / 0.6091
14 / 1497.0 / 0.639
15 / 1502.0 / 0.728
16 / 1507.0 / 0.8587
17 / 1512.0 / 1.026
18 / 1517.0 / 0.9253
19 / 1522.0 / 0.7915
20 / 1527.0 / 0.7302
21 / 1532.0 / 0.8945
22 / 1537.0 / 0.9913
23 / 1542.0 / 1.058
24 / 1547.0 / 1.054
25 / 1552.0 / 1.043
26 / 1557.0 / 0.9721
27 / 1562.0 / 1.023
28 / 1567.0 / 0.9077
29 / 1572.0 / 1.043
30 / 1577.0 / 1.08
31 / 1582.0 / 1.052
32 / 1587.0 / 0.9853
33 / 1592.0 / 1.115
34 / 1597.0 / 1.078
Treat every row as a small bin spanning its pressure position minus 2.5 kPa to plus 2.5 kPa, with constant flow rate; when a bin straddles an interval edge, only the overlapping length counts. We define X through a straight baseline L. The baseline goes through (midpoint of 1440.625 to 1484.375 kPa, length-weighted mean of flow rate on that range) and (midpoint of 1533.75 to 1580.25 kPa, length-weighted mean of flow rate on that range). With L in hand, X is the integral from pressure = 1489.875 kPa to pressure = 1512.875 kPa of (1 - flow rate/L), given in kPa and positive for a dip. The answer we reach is 5.4 kPa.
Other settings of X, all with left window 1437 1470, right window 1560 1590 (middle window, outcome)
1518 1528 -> 2.16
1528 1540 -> 1.05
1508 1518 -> 0.40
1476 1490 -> 2.64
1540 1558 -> -0.43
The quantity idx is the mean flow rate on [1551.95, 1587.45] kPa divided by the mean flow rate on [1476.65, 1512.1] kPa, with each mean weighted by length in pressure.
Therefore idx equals 1.3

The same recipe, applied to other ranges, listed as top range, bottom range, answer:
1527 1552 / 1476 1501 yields 1.33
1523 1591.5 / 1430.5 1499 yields 1.09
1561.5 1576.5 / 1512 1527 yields 1.15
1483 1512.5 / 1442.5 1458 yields 0.74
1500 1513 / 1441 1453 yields 0.85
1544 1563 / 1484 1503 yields 1.51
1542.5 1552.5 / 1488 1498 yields 1.65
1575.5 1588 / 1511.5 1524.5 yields 1.16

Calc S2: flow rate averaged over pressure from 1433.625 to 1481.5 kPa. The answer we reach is 0.973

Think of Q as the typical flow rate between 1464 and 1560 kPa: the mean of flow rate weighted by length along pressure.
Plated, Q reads 0.88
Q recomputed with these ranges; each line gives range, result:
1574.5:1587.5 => 1.05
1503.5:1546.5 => 0.912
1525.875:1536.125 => 0.852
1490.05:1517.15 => 0.79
